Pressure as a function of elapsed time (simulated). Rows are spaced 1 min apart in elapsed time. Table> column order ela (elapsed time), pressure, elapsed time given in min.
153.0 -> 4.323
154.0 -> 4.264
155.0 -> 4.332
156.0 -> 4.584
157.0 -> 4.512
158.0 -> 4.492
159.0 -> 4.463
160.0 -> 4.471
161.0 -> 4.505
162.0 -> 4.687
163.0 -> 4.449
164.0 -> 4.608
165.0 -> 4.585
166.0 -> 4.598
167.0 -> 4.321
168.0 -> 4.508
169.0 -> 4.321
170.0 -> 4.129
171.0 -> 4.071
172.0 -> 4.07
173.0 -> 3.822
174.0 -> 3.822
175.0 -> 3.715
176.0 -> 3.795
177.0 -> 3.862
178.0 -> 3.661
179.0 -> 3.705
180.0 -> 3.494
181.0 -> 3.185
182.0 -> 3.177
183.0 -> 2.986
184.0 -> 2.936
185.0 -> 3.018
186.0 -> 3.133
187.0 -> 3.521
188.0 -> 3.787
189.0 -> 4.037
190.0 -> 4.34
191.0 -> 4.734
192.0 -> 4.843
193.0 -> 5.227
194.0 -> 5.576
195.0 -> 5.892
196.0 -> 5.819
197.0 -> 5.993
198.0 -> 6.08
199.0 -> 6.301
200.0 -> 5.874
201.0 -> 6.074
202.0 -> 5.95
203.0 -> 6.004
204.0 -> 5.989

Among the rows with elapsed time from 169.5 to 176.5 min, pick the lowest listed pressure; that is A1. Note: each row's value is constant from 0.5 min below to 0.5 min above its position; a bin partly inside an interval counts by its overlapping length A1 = 3.715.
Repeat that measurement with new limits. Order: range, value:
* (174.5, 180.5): 3.494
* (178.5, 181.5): 3.185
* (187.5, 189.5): 3.787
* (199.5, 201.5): 5.874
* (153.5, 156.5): 4.264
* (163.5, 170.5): 4.129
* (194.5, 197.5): 5.819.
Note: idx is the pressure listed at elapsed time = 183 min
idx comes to 2.986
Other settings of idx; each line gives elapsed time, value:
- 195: 5.892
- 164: 4.608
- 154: 4.264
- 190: 4.34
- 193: 5.227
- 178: 3.661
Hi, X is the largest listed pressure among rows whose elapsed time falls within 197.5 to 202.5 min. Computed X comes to 6.301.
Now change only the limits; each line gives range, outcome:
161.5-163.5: 4.687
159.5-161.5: 4.505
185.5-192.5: 4.843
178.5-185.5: 3.705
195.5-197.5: 5.993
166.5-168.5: 4.508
